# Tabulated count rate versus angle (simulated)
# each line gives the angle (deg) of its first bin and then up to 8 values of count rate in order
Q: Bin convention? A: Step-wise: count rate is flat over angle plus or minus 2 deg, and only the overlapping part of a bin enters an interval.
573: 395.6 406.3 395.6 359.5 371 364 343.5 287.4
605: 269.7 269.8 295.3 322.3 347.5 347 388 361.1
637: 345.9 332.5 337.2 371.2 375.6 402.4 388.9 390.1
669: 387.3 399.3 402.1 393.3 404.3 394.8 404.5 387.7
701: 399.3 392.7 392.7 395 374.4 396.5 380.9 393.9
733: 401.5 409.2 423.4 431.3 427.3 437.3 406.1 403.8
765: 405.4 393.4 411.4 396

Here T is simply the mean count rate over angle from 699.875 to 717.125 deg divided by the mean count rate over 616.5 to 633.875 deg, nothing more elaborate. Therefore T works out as 1.10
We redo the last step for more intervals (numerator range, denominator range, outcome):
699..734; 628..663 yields 1.07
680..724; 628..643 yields 1.11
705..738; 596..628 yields 1.26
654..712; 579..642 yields 1.17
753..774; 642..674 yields 1.07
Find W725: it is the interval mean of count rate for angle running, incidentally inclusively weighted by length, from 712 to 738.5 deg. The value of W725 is 393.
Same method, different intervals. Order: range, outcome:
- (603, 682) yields 356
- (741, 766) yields 419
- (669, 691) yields 398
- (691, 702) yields 397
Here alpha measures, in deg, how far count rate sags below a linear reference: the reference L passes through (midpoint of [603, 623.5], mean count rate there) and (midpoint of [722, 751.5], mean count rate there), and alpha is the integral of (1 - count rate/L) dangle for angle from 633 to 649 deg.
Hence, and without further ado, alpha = -0.9 deg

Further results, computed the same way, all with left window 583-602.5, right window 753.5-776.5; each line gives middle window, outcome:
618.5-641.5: 0.32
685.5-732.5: -0.78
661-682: -1.14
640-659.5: 0.01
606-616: 1.92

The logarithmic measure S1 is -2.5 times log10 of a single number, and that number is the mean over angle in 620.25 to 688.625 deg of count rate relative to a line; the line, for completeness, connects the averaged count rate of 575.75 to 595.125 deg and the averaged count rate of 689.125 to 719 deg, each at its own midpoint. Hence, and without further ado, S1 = 0.030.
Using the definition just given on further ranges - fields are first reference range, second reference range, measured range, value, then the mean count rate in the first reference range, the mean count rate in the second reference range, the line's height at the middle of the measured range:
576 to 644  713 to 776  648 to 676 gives -0.07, 341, 406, 366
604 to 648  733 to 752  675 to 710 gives -0.04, 331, 421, 383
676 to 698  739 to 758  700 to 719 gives 0.05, 398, 426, 408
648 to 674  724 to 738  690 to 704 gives -0.01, 388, 397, 392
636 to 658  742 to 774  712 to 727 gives 0.03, 360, 415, 396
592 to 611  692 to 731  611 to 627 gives -0.03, 304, 391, 318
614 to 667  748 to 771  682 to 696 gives -0.05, 361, 412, 382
